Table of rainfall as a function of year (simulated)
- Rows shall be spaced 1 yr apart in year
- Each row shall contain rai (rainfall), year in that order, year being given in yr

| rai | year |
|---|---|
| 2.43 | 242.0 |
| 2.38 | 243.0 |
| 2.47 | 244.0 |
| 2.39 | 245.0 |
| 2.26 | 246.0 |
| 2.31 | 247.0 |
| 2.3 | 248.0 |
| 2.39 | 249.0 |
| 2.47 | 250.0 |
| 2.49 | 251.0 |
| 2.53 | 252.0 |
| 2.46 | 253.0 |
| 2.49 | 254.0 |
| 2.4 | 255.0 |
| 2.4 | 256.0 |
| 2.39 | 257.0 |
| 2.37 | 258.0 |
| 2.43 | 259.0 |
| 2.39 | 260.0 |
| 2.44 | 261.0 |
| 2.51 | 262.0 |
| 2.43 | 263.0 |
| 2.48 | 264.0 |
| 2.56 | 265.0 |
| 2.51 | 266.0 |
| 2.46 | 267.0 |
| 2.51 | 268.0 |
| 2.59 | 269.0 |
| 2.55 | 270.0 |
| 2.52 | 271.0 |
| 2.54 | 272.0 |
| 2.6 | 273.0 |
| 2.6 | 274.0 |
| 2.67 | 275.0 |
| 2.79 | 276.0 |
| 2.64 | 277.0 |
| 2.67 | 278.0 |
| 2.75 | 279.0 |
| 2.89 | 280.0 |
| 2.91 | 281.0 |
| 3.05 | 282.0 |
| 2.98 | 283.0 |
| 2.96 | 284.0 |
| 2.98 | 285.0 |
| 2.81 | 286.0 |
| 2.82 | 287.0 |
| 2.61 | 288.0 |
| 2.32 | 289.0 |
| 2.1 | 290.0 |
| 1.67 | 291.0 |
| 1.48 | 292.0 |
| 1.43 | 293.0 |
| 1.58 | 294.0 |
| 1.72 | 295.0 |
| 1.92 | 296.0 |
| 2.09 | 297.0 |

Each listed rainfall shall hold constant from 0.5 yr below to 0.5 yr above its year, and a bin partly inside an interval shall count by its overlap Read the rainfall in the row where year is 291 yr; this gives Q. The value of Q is 1.67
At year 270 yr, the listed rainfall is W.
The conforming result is 2.55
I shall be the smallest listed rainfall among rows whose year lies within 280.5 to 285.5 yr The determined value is 2.91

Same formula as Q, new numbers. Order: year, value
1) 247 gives 2.31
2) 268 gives 2.51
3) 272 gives 2.54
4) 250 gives 2.47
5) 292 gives 1.48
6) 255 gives 2.4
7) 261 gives 2.44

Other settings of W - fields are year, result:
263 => 2.43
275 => 2.67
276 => 2.79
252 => 2.53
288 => 2.61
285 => 2.98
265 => 2.56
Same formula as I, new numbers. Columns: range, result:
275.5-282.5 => 2.64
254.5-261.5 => 2.37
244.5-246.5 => 2.26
